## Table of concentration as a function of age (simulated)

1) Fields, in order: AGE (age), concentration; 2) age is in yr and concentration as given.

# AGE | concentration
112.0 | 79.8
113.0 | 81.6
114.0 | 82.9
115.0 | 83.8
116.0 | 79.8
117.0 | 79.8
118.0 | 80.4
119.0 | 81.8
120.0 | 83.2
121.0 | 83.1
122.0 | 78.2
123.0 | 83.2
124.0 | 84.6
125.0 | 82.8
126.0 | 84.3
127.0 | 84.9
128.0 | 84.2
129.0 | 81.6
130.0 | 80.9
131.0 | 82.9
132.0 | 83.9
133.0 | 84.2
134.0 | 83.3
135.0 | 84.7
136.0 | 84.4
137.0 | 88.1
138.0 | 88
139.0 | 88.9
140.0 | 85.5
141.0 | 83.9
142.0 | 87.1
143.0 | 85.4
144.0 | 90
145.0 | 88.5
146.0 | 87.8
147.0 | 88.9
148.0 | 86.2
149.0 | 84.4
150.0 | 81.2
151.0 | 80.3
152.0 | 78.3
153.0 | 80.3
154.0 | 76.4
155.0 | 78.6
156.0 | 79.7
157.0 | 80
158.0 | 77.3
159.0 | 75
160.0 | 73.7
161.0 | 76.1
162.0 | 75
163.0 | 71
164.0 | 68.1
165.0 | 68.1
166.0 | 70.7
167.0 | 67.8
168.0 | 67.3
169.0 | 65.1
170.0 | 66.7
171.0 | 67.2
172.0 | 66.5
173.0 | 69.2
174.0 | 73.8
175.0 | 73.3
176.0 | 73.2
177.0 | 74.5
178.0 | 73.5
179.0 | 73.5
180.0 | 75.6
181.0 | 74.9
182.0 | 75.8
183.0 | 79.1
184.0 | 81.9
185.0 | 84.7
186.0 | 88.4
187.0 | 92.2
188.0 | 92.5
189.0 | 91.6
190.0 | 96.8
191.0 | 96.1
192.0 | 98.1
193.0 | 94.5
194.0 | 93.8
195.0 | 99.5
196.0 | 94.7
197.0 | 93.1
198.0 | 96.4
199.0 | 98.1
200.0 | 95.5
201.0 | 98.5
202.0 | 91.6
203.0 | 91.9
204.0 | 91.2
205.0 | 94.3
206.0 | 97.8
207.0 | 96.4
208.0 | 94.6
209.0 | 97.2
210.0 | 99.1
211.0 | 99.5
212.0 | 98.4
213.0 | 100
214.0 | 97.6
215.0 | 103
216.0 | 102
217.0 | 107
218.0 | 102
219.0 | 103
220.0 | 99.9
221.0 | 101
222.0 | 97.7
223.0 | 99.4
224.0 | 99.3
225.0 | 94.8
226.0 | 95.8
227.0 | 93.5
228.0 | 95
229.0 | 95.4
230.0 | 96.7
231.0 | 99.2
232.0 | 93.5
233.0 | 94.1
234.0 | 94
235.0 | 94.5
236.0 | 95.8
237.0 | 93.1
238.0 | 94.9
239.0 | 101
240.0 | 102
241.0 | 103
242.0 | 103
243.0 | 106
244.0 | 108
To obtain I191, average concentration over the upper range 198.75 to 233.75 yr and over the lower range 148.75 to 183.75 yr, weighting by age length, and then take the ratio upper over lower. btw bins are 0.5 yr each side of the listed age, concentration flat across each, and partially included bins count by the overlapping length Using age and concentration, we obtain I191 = 1.3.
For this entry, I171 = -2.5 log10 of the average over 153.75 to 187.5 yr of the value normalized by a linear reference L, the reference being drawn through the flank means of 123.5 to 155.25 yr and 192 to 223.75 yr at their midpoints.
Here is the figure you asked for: 0.21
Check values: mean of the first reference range 84.2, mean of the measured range 74.5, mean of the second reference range 97.7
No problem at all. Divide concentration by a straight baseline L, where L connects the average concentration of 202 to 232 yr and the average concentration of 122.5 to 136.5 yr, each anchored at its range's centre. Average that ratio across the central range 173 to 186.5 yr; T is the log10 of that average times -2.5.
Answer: 0.19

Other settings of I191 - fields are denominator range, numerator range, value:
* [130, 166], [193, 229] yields 1.20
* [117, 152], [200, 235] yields 1.16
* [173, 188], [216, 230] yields 1.26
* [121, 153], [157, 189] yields 0.89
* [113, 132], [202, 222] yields 1.20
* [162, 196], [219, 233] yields 1.23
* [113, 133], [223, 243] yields 1.18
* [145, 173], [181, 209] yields 1.22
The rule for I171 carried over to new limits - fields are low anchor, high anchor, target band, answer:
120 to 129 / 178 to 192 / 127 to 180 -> 0.072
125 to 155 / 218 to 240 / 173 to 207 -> 0.046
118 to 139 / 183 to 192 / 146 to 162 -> 0.087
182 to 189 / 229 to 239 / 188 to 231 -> -0.075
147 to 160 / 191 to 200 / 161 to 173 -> 0.229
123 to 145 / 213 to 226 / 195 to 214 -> 0.017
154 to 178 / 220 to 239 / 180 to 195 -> -0.104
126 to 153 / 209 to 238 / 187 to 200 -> -0.024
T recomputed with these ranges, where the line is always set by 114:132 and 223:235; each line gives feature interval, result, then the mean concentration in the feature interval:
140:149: -0.02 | 87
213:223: -0.08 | 101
